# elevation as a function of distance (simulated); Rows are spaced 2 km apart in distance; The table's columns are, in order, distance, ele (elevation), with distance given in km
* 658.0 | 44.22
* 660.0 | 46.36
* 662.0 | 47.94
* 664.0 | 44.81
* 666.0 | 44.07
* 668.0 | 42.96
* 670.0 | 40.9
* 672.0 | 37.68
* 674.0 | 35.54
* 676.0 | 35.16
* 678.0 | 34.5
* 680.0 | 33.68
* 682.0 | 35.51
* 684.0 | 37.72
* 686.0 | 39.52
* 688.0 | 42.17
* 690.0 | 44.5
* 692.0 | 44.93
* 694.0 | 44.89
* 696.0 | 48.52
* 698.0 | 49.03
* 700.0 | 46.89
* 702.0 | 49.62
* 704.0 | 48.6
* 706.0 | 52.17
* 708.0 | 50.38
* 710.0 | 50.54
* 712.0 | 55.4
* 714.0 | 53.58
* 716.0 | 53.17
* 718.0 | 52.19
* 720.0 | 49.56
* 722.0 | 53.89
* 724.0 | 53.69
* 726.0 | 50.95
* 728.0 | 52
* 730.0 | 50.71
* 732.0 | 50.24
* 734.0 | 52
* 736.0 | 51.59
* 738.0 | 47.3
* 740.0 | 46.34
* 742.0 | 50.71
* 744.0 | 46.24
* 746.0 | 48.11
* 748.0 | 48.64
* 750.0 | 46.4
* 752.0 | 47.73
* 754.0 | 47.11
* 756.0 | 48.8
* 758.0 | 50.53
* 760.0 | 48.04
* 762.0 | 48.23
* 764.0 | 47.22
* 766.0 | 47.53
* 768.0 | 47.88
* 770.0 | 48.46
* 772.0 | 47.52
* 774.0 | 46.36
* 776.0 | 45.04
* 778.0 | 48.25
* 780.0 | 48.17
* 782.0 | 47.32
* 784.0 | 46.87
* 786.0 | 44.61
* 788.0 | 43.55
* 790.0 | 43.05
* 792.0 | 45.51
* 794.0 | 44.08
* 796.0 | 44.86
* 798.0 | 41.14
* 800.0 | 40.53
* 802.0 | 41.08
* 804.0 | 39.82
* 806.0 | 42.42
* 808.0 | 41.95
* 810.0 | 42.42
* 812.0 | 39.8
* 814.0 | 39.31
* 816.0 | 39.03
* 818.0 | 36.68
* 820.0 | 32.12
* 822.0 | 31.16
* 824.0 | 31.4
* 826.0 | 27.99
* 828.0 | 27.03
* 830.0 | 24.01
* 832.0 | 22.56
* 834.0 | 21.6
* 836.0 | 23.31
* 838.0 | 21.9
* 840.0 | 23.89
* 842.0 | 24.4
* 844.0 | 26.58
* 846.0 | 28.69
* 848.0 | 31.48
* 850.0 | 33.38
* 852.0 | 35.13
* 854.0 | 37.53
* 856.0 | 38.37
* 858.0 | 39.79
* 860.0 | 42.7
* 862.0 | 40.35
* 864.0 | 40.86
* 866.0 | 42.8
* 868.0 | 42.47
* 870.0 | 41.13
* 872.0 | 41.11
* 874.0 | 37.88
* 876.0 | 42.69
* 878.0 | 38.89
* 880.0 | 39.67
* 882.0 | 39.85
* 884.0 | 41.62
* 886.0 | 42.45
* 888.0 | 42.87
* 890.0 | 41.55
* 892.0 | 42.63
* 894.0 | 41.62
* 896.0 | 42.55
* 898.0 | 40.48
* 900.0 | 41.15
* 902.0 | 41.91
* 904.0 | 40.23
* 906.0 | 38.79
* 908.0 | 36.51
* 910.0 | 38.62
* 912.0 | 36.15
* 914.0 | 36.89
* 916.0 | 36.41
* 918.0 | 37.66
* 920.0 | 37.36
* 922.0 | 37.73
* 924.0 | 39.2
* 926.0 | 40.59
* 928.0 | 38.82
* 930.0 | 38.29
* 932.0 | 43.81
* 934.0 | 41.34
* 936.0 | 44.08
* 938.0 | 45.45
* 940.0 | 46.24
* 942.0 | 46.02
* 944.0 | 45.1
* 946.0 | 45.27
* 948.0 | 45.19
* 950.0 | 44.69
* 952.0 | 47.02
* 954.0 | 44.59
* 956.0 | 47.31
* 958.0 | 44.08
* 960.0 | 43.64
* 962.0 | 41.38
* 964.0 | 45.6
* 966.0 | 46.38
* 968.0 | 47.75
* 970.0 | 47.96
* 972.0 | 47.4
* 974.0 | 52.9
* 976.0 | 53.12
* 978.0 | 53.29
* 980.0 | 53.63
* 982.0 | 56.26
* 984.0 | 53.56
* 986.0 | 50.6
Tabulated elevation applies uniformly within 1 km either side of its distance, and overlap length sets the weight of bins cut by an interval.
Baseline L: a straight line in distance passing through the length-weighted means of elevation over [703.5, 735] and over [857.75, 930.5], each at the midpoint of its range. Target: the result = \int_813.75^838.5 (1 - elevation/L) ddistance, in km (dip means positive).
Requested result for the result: 8.8 km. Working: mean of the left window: 51.9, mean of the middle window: 28.9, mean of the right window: 40.1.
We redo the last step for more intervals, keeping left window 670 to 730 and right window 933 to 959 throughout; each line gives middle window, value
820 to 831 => 4.1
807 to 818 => 1.3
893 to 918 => 3.3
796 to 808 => 1.1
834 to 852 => 7.4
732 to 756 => -1.4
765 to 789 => -0.5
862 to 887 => 2.5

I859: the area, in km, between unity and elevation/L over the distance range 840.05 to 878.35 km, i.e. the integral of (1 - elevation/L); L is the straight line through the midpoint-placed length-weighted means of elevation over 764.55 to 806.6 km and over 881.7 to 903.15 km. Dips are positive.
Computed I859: 5.3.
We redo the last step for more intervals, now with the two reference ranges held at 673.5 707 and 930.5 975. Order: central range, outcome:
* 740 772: -3.46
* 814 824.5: 2.23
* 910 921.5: 2.05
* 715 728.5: -2.90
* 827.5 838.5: 5.20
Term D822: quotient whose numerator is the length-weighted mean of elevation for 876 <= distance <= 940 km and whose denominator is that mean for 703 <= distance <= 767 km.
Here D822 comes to 0.8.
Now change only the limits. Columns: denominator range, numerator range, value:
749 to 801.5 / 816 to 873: 0.70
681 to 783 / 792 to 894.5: 0.76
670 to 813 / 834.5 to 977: 0.87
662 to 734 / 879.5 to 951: 0.89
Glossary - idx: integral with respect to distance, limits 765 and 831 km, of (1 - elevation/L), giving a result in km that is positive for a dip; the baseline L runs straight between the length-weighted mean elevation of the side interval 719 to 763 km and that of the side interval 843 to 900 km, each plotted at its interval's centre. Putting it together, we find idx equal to 5.9 km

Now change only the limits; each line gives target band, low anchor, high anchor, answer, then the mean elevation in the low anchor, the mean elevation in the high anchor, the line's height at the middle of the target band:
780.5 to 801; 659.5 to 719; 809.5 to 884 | -3.3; 44.8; 34.4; 38.1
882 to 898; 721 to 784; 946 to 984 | 2.1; 48.8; 48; 48.3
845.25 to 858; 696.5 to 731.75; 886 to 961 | 2.9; 51.3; 41.7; 45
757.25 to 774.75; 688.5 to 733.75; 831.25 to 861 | -2.5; 50.2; 30.2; 42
